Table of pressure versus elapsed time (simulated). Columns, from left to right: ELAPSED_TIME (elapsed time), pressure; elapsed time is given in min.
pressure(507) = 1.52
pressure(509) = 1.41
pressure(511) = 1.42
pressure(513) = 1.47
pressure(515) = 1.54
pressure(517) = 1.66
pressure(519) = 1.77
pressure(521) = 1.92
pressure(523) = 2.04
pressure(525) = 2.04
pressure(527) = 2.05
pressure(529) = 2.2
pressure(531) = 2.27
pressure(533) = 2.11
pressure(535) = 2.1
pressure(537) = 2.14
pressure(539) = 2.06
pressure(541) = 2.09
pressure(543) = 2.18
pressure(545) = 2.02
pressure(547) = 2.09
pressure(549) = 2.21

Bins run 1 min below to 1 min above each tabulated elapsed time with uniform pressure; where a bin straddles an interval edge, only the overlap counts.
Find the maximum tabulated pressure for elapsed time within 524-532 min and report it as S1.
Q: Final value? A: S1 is 2.27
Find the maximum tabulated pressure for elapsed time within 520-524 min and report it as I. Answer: 2.04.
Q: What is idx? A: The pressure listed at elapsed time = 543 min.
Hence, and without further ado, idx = 2.18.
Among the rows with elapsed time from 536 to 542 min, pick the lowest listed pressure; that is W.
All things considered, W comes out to 2.06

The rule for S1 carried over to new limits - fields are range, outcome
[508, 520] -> 1.77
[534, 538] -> 2.14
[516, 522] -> 1.92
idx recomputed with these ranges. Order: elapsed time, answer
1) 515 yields 1.54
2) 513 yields 1.47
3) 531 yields 2.27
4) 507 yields 1.52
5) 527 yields 2.05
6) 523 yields 2.04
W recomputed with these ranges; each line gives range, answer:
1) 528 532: 2.2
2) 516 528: 1.66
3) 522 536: 2.04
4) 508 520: 1.41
